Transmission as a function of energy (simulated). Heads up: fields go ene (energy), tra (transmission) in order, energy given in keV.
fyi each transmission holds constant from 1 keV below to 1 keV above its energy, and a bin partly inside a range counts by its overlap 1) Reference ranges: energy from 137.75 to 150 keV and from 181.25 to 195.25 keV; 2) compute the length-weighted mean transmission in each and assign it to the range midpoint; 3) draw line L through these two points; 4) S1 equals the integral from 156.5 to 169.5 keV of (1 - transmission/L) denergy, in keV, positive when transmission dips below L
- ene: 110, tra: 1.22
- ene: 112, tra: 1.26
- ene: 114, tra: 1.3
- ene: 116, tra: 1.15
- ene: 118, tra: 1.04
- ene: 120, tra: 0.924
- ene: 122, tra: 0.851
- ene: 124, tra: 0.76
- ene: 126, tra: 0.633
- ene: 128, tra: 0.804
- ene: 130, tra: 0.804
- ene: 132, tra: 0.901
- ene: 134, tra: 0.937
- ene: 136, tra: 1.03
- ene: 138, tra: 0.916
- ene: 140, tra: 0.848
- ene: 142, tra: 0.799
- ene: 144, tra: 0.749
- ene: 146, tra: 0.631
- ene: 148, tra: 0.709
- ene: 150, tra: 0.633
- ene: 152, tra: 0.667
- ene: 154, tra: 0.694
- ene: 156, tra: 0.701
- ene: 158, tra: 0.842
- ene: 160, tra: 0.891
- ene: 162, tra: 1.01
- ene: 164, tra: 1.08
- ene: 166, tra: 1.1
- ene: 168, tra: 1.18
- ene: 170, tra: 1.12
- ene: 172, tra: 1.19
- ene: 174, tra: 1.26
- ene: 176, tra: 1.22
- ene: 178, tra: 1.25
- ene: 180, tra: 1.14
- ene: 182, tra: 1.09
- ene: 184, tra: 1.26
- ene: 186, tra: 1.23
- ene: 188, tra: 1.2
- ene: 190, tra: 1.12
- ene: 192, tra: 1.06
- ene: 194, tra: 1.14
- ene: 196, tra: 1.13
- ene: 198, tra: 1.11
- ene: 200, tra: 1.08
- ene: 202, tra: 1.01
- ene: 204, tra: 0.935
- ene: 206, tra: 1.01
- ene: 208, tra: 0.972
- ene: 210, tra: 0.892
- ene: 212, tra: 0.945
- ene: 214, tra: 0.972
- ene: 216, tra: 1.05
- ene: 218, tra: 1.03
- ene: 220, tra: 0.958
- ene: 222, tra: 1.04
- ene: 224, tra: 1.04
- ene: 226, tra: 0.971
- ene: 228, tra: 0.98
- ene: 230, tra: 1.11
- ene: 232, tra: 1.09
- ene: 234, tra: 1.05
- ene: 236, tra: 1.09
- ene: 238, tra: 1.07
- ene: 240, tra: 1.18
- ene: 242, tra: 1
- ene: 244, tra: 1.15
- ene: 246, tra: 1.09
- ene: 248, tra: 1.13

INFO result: -1.1 keV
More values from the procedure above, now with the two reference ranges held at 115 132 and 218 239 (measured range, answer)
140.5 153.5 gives 2.9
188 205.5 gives -1.6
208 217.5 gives 0.4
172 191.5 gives -4.6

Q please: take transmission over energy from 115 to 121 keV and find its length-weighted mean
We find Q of 1.04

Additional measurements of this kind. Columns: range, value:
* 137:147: 0.789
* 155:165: 0.905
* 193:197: 1.13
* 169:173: 1.16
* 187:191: 1.16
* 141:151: 0.704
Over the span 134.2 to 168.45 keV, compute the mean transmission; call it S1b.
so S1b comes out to 0.848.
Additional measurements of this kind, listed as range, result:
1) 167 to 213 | 1.11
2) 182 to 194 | 1.16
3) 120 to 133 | 0.802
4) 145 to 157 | 0.672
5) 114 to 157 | 0.829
